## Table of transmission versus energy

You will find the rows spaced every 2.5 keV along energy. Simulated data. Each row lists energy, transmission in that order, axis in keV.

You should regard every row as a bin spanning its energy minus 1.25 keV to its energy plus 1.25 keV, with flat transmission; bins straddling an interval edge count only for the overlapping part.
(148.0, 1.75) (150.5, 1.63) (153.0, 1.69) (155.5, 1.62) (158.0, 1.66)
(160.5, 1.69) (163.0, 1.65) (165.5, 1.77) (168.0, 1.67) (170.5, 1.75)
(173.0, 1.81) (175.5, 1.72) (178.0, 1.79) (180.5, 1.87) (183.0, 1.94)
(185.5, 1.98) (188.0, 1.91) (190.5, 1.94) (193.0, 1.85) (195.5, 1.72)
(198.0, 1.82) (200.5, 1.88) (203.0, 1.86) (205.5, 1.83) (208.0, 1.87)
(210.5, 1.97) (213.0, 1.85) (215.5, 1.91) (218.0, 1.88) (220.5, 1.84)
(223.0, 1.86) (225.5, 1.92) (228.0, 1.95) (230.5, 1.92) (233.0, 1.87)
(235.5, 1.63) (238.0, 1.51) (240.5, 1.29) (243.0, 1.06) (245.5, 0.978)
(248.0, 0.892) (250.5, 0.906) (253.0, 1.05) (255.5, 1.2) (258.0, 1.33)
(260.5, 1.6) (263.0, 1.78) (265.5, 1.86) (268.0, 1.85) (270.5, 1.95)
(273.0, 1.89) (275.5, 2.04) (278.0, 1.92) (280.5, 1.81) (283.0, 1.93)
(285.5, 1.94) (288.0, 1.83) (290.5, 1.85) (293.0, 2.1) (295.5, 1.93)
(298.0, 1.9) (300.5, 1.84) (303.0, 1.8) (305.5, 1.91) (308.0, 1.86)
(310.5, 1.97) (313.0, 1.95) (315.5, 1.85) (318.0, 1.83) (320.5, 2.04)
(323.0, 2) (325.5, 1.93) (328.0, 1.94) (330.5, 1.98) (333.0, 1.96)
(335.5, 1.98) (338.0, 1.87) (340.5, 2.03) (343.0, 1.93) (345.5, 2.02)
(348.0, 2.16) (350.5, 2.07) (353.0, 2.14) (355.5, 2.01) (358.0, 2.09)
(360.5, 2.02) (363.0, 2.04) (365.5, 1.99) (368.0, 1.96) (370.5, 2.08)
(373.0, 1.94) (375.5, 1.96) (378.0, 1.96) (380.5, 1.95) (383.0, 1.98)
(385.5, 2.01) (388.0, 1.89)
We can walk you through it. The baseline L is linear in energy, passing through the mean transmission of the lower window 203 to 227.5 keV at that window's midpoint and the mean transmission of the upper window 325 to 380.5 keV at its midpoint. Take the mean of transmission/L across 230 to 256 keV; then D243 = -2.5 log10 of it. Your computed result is 0.43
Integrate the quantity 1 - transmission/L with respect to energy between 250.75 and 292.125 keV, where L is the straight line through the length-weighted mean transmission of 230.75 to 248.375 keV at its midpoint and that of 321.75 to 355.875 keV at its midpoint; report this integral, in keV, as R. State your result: -3.66 keV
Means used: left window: 1.37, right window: 2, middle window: 1.72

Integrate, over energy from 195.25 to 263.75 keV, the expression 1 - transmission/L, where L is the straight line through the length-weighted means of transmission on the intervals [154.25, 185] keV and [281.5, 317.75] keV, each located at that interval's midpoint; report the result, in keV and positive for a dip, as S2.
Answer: 7.8 keV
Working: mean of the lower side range 1.75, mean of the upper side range 1.9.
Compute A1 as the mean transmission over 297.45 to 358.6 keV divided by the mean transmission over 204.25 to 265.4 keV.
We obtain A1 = 1.24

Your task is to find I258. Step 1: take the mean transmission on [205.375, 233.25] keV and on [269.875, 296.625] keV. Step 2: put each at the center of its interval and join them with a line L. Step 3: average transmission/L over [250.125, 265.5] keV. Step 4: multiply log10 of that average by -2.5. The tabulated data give 0.36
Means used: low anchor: 1.89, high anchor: 1.93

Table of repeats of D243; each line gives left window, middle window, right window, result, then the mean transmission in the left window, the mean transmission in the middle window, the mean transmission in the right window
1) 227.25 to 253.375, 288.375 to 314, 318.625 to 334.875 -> -0.07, 1.37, 1.91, 1.97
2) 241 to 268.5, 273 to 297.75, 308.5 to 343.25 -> -0.22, 1.3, 1.92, 1.95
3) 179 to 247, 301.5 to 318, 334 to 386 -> 0.02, 1.77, 1.88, 2.01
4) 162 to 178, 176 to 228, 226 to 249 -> -0.16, 1.73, 1.87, 1.48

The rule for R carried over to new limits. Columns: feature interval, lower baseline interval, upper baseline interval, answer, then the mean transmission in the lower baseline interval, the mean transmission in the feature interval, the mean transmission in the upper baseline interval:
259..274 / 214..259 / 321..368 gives -1.54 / 1.5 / 1.81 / 2.01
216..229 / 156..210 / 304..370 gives -0.26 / 1.81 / 1.89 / 1.98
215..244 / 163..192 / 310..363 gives 2.42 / 1.82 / 1.72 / 1.99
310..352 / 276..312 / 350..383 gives -0.27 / 1.9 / 1.97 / 2.01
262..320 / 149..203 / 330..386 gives 0.76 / 1.78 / 1.9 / 2.01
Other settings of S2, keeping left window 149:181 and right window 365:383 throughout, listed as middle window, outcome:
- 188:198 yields -0.5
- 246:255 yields 4.2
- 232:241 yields 1.1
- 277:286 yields -0.2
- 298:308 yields 0.2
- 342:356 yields -0.8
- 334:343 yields -0.1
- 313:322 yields 0.0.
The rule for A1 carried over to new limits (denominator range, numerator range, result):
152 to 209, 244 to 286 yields 0.88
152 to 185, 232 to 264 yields 0.75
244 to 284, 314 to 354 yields 1.27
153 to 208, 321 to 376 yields 1.12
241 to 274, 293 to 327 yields 1.36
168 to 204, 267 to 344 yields 1.05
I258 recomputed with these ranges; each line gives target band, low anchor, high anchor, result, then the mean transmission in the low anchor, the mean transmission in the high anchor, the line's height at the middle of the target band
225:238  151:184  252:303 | -0.03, 1.74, 1.78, 1.76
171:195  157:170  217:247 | -0.11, 1.69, 1.63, 1.68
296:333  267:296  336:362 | 0.03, 1.92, 2.03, 1.98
